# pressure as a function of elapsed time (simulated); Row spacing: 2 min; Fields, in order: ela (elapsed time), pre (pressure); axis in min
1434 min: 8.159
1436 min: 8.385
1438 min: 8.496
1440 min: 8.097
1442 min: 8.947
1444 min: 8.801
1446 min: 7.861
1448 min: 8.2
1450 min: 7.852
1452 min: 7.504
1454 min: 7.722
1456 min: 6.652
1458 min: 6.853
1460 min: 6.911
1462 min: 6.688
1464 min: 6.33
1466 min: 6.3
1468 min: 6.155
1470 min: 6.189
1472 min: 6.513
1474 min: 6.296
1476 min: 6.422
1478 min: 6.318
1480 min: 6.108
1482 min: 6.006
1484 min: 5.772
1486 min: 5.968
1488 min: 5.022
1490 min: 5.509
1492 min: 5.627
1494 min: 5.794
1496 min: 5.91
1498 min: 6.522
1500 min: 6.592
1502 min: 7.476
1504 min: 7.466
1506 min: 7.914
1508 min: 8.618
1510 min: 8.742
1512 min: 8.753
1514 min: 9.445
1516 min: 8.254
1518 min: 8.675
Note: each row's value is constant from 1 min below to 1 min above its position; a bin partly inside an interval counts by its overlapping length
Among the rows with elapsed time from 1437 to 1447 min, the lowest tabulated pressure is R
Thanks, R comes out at 7.861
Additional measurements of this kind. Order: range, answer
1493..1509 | 5.794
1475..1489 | 5.022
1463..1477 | 6.155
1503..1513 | 7.466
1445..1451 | 7.852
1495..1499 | 5.91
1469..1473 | 6.189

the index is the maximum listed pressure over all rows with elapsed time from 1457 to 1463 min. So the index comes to 6.911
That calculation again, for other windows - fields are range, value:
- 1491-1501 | 6.592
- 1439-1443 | 8.947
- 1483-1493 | 5.968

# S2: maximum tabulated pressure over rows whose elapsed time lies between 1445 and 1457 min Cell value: 8.2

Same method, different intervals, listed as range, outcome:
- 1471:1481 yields 6.513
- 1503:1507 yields 7.914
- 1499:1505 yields 7.476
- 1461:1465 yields 6.688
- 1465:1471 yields 6.3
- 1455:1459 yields 6.853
